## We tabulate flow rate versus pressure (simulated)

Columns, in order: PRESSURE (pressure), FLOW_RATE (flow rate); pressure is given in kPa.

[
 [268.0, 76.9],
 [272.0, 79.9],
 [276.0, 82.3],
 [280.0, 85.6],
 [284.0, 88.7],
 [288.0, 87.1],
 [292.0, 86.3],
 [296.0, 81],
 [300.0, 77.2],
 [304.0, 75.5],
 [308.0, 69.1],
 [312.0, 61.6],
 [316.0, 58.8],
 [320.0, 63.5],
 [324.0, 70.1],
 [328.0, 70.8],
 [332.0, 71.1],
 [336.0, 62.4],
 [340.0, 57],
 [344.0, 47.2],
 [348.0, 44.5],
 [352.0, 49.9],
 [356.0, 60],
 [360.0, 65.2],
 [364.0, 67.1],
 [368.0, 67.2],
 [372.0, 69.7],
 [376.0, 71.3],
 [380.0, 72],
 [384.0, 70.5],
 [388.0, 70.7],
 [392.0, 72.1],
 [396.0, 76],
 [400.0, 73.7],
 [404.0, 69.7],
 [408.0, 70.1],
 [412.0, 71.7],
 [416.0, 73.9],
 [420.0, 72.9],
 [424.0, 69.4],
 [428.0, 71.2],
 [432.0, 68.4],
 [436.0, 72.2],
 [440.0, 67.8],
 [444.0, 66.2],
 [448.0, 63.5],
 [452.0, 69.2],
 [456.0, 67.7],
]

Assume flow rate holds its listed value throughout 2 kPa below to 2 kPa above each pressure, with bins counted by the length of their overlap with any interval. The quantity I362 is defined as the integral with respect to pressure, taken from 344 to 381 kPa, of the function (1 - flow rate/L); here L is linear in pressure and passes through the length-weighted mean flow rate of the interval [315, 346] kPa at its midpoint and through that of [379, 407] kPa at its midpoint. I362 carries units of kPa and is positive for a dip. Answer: 3.2 kPa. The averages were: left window 62.7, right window 72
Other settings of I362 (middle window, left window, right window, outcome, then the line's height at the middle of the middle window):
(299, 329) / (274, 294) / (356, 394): 4.7 kPa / 80.4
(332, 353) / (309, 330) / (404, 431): 3.9 kPa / 66.6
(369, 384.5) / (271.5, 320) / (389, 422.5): 0.6 kPa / 73.6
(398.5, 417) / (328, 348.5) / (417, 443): -1.1 kPa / 67.5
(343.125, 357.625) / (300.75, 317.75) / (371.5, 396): 4.0 kPa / 69.6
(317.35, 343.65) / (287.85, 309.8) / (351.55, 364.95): 1.9 kPa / 69.5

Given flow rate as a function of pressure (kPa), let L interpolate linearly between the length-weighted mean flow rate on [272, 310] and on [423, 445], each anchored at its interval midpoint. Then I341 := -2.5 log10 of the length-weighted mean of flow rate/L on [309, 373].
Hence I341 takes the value 0.24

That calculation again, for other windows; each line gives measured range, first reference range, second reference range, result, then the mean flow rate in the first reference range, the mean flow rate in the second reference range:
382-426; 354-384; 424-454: -0.059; 67.7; 68.4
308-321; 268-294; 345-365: 0.152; 84.4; 56.3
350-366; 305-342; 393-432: 0.123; 65.2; 71.9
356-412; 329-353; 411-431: -0.091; 56.2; 71.7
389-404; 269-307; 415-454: -0.007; 82.1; 69.4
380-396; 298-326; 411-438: -0.024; 68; 71.4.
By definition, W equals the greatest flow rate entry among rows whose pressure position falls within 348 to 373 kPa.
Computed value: 69.7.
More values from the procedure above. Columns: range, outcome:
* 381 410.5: 76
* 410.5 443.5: 73.9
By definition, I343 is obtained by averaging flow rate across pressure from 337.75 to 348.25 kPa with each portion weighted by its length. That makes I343 50.7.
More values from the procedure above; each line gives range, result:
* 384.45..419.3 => 72.2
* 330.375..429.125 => 66.6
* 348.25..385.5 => 64.8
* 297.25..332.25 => 68.8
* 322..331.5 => 70.6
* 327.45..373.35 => 60.6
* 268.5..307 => 82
